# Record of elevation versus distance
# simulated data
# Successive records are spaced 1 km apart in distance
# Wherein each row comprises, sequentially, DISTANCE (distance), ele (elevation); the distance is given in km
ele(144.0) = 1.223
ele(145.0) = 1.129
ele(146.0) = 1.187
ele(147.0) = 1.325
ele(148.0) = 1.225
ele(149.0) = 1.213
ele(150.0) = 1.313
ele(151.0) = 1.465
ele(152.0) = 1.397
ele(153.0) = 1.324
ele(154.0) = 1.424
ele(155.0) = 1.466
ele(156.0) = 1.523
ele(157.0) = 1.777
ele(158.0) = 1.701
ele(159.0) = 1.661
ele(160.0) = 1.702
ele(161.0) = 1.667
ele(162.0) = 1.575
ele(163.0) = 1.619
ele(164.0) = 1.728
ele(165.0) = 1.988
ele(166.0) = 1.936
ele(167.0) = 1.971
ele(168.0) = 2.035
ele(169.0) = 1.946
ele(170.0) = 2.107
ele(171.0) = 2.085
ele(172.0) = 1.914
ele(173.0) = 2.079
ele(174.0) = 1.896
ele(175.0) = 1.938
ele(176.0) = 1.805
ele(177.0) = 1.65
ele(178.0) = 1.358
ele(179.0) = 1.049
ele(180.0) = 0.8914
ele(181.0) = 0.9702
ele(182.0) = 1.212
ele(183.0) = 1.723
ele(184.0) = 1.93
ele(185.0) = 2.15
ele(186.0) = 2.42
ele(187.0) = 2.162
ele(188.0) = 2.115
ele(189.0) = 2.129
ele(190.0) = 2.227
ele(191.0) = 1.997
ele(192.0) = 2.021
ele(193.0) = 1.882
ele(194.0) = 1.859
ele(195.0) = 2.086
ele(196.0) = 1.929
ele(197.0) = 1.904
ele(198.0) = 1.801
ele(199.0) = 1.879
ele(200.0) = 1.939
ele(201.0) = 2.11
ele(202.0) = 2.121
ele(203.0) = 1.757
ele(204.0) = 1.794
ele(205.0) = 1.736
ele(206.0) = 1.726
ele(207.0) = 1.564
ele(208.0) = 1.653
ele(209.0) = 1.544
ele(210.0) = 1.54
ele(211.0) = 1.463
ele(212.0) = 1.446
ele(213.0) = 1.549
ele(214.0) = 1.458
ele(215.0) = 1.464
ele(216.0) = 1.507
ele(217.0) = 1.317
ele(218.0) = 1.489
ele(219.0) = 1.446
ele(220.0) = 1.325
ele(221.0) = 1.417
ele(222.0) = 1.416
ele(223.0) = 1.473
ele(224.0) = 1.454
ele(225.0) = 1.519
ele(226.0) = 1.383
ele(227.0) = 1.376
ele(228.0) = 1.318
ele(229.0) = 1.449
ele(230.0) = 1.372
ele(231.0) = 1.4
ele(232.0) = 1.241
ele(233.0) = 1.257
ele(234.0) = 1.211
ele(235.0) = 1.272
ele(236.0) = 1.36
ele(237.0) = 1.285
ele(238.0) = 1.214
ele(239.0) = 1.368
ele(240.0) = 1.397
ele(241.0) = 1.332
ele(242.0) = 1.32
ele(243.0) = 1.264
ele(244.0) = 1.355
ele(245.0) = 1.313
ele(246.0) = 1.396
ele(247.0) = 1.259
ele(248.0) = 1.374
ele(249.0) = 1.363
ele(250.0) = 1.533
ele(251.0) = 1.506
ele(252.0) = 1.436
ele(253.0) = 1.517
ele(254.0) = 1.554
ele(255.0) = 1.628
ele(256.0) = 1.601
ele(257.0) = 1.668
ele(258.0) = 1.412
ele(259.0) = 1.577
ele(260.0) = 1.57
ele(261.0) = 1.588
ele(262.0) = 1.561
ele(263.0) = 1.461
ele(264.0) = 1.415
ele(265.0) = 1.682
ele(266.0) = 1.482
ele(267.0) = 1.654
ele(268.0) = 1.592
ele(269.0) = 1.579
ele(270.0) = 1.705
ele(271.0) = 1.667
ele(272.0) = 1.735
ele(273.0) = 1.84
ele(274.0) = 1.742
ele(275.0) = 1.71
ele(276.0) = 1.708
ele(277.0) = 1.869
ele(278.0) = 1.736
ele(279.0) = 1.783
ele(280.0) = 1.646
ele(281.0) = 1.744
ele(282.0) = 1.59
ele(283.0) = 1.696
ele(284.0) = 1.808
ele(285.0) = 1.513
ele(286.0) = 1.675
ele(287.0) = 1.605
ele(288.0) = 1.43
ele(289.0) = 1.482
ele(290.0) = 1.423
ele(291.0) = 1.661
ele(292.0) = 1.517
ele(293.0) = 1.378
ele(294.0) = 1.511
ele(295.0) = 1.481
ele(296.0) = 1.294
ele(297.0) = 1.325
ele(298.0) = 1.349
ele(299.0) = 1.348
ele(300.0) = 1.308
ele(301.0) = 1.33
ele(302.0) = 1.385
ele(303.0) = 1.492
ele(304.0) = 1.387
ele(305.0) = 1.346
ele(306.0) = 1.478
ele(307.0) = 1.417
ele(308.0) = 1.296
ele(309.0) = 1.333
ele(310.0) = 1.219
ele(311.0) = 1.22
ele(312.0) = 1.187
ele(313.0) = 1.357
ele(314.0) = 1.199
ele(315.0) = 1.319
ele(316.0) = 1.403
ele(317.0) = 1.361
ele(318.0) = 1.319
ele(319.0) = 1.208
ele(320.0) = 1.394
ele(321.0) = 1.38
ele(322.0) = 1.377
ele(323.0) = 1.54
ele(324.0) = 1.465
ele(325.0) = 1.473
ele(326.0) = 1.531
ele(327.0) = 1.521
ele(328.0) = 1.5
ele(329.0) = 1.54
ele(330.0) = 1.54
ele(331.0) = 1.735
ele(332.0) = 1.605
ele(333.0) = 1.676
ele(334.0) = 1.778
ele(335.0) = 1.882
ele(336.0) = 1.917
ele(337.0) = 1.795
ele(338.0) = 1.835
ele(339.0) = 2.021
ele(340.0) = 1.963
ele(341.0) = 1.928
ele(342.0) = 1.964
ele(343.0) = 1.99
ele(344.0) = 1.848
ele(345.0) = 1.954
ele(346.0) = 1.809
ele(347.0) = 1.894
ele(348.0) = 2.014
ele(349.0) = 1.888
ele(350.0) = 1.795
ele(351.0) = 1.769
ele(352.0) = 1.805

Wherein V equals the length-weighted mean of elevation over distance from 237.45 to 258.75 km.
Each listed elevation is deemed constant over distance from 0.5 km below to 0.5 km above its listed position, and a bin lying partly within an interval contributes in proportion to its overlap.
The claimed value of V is 1.42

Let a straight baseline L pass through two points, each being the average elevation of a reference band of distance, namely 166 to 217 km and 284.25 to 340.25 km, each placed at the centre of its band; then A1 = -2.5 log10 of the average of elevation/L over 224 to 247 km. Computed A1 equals 0.24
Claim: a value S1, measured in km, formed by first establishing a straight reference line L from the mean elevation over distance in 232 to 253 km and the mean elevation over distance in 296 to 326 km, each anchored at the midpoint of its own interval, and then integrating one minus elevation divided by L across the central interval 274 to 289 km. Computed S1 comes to -3.6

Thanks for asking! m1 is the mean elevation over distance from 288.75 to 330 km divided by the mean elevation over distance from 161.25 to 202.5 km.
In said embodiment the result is 0.8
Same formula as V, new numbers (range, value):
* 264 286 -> 1.68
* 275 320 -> 1.46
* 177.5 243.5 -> 1.59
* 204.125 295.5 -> 1.51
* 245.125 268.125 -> 1.51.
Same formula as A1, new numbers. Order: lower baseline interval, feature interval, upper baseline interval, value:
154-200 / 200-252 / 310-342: 0.181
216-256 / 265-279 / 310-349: -0.152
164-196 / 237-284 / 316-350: 0.142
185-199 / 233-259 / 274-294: 0.272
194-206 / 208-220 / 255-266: 0.229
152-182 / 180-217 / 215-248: -0.171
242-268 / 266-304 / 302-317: -0.123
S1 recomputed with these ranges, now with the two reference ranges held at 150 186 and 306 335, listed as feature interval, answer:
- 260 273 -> -0.7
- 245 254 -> 0.7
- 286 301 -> 0.4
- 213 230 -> 1.8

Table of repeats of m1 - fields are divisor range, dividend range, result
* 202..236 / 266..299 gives 1.09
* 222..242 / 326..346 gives 1.32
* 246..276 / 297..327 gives 0.87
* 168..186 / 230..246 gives 0.76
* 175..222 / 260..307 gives 0.91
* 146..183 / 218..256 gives 0.86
